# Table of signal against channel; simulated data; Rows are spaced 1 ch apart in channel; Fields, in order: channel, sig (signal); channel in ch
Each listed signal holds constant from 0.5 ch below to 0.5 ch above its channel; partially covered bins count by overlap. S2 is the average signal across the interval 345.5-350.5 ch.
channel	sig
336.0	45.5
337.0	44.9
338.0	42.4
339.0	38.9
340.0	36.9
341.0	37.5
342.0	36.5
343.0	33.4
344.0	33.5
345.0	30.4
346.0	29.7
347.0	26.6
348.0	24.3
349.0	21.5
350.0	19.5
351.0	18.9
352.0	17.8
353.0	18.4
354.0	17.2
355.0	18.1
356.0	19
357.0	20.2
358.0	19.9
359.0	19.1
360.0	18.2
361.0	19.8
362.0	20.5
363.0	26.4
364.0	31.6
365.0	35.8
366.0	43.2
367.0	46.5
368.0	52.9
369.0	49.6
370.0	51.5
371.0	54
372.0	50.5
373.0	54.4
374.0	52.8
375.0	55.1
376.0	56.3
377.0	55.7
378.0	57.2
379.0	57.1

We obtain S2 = 24.3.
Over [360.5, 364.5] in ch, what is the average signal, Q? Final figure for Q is 24.6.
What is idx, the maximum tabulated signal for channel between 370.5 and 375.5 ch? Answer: 55.1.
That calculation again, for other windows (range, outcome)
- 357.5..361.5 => 19.9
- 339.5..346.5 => 37.5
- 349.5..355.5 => 19.5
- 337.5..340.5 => 42.4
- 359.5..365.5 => 35.8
